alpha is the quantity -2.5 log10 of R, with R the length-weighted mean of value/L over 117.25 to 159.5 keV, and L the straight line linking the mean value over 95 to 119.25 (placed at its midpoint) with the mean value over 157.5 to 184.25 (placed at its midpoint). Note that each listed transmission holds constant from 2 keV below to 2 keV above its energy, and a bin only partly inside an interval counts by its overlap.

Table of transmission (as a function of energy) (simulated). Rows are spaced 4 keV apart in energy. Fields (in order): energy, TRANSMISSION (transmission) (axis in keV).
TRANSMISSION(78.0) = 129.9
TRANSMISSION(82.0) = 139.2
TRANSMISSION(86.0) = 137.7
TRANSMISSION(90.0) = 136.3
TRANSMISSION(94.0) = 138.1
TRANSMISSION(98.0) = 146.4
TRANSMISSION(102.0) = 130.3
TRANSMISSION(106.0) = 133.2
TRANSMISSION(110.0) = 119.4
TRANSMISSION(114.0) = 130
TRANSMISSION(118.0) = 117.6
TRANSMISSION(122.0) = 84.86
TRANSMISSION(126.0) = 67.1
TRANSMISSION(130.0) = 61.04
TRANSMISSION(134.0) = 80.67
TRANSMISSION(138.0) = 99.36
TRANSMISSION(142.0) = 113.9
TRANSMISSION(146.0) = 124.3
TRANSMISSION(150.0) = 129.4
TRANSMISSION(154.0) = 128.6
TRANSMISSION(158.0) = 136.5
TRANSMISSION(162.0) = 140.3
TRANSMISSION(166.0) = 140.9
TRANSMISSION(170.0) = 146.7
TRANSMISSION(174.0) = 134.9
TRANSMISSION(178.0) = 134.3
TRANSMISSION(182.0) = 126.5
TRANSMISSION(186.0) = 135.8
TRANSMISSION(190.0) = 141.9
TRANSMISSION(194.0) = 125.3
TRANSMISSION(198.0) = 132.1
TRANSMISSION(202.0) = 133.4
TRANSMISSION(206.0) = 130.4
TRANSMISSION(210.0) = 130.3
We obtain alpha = 0.283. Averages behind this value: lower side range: 130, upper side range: 137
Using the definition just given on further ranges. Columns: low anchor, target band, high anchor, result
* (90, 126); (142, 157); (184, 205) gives 0.013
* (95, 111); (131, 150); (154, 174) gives 0.291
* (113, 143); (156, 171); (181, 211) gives -0.236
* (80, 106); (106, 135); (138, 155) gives 0.309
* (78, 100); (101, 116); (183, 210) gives 0.078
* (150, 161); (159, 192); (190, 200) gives -0.045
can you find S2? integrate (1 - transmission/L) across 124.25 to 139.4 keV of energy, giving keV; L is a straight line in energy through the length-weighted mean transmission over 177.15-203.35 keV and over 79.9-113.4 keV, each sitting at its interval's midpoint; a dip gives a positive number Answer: 6.5 keV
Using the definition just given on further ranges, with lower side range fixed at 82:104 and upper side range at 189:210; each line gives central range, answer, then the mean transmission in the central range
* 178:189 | 0.0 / 133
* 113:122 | 1.5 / 114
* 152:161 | 0.1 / 133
